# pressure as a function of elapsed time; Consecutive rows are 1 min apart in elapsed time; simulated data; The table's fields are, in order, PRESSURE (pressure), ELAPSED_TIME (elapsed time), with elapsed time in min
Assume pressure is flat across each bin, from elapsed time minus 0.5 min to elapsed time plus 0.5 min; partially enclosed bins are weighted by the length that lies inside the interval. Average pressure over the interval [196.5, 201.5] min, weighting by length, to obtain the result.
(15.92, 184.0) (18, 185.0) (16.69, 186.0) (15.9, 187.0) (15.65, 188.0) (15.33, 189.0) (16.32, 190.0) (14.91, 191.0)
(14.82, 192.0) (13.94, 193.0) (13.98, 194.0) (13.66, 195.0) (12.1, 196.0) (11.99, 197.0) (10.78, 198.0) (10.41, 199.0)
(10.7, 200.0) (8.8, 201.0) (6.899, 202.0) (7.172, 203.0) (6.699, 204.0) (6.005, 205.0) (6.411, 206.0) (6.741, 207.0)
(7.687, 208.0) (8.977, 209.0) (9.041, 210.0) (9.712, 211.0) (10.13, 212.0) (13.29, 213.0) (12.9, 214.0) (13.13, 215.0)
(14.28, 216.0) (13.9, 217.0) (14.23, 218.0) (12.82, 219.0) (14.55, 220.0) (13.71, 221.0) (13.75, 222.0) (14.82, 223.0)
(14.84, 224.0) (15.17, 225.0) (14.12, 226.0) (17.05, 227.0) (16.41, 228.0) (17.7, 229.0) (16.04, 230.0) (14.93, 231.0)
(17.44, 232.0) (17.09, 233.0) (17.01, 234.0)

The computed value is 10.5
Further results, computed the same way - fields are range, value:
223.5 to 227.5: 15.3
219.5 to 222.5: 14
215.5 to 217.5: 14.1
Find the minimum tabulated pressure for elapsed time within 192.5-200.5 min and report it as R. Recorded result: 10.41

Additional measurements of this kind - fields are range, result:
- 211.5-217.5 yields 10.13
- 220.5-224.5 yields 13.71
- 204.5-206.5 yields 6.005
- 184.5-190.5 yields 15.33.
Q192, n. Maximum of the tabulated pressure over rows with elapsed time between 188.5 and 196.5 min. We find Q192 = 16.32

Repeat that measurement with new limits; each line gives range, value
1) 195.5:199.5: 12.1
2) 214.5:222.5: 14.55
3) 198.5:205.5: 10.7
